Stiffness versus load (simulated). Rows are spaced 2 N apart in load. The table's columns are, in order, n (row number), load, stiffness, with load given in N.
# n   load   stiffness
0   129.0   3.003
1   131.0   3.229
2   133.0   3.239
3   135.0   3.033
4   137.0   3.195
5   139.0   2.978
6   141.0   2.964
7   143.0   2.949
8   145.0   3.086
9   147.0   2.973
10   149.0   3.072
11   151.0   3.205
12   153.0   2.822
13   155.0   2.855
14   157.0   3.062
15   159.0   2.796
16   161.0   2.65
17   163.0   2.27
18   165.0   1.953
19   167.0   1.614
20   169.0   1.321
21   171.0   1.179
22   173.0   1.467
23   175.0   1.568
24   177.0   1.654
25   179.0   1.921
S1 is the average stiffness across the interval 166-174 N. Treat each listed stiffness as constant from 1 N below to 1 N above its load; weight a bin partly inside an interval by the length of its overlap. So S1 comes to 1.4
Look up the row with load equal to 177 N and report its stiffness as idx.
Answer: 1.654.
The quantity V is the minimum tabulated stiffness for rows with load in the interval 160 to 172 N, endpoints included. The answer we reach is 1.179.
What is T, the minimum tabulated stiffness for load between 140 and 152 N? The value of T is 2.949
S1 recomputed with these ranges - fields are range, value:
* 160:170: 1.96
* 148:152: 3.14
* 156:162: 2.84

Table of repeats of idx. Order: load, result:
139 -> 2.978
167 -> 1.614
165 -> 1.953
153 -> 2.822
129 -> 3.003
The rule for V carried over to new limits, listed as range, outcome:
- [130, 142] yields 2.964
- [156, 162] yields 2.65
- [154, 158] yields 2.855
